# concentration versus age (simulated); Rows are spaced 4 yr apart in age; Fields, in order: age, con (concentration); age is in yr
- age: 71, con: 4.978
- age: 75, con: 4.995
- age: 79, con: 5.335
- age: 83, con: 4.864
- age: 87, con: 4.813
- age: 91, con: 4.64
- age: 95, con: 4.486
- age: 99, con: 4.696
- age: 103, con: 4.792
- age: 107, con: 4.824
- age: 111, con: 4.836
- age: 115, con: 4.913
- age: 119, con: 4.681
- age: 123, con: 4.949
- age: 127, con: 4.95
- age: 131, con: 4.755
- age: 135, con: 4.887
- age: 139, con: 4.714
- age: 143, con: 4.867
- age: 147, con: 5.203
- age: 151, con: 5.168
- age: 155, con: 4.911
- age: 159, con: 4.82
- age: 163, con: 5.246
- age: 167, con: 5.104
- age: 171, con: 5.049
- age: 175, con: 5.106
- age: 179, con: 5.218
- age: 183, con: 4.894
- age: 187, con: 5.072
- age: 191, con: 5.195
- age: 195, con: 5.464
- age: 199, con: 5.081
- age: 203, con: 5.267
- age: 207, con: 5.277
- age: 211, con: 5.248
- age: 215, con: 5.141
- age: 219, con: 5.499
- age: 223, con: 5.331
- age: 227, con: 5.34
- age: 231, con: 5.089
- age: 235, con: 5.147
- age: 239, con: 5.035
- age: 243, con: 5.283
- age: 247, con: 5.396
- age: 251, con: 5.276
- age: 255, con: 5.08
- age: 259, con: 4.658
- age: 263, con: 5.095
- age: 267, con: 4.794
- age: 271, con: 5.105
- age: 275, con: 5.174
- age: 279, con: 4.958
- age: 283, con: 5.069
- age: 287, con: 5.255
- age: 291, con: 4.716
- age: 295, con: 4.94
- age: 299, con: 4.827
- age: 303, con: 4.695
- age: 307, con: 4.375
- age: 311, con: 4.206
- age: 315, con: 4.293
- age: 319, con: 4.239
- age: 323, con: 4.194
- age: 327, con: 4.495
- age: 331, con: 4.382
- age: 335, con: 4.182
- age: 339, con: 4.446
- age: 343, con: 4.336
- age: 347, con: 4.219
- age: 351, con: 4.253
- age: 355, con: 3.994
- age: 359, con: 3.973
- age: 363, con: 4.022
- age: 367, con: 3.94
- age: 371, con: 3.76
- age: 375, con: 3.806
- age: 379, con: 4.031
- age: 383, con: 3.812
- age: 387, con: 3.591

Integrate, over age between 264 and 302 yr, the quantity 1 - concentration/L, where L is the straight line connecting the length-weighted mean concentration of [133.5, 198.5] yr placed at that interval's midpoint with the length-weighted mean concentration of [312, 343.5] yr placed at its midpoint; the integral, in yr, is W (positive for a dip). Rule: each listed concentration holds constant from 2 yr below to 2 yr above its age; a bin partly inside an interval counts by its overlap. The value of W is -3.8 yr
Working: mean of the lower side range 5.06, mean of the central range 4.98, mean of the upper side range 4.32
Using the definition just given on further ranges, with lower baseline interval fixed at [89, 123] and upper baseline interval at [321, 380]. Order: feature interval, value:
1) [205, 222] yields -3.10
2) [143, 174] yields -2.98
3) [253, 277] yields -3.50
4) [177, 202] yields -3.42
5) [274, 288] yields -2.56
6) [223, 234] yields -1.95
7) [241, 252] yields -2.32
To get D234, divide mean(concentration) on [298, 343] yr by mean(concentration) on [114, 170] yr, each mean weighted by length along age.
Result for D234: 0.9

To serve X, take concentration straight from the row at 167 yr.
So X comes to 5.104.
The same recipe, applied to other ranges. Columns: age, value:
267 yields 4.794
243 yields 5.283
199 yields 5.081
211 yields 5.248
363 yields 4.022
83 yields 4.864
